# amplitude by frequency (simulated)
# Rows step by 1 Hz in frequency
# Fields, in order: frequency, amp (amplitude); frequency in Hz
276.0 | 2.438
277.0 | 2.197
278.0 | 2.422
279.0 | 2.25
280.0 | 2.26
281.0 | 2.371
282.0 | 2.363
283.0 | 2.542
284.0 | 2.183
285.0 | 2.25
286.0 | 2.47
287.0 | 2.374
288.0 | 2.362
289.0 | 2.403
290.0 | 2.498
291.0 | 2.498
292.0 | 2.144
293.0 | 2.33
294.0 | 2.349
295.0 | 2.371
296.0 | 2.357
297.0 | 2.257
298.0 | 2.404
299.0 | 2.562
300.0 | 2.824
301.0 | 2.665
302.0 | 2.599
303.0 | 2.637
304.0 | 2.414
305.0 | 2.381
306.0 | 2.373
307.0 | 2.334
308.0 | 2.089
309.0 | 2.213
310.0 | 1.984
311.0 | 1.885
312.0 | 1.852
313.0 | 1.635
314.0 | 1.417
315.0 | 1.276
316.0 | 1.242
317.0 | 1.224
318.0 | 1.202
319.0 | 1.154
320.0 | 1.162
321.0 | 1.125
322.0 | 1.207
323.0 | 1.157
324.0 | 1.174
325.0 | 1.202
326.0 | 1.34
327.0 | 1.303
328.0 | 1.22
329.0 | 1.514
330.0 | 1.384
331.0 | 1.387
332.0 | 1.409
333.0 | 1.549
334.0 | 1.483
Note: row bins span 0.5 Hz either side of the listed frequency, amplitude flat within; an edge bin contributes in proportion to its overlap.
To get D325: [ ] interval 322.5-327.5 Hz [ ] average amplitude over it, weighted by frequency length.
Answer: 1.24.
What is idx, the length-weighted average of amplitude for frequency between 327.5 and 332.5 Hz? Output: 1.38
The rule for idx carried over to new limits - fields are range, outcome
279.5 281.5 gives 2.32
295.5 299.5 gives 2.4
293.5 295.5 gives 2.36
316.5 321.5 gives 1.17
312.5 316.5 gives 1.39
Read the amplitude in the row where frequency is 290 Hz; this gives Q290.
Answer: 2.498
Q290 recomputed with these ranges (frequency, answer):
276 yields 2.438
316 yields 1.242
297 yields 2.257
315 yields 1.276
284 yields 2.183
